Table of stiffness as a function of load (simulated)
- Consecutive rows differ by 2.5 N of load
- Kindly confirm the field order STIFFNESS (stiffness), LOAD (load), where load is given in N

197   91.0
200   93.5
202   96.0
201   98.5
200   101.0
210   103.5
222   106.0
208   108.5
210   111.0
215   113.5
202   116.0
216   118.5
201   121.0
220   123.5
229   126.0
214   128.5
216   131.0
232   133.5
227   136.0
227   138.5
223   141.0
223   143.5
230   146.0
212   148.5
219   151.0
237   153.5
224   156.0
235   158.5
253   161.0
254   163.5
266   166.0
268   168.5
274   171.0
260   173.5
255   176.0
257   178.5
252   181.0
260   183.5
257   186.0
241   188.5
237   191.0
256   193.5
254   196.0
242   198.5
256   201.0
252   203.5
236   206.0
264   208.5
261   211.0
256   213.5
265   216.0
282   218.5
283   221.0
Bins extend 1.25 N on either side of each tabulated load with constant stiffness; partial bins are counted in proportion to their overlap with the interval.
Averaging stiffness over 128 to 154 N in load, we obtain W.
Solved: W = 224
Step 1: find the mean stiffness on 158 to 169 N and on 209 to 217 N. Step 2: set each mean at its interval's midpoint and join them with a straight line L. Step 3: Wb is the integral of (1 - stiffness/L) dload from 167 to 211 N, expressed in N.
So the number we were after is 0.7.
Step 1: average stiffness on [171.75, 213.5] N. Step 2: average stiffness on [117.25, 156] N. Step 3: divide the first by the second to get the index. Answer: 1.14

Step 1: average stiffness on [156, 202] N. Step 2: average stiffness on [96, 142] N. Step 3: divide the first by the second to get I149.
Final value 1.2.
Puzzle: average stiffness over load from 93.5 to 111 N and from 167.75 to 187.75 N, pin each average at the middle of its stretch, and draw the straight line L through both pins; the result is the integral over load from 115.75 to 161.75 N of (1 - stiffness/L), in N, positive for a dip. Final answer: 1.8 N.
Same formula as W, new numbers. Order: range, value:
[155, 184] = 255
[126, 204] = 242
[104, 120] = 212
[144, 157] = 224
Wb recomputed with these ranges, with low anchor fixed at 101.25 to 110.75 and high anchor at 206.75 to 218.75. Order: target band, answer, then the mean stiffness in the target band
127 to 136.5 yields 0.1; 222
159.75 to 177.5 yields -1.4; 261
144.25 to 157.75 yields 0.5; 225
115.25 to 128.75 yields 0.3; 214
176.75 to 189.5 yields -0.3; 254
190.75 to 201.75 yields 0.2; 250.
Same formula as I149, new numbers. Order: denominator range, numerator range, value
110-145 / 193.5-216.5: 1.16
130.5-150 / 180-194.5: 1.12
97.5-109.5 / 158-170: 1.23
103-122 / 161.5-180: 1.24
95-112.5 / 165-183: 1.26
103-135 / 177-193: 1.17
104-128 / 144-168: 1.11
